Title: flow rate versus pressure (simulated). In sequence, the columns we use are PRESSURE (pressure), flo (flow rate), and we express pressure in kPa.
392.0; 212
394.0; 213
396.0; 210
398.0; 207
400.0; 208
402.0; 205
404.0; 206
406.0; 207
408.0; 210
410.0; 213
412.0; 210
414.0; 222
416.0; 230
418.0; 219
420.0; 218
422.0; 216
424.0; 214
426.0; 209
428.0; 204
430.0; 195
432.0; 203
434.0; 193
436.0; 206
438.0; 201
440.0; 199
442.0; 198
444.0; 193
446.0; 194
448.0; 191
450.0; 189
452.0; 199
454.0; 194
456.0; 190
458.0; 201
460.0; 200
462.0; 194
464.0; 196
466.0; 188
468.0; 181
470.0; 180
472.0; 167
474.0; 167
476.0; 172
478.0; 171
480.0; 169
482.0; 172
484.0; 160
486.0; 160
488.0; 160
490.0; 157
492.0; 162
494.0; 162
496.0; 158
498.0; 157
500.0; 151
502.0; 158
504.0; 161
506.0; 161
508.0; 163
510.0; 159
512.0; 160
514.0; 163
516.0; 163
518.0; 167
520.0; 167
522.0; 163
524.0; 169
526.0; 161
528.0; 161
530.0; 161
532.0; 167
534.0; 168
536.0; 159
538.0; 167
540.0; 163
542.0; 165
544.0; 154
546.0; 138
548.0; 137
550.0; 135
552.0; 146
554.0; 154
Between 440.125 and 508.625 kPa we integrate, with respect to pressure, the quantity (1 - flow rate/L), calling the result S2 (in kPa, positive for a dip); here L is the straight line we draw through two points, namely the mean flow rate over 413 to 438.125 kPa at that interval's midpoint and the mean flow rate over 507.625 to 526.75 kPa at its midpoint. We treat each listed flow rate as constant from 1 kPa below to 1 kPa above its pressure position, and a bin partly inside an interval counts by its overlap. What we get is 3.5 kPa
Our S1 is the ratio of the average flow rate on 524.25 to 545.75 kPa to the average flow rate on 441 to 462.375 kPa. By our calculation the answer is 0.83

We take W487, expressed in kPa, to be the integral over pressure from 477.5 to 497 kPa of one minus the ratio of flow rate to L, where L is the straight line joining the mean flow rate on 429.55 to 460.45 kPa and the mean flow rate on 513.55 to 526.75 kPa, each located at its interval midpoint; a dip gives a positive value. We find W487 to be 1.73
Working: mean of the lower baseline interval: 197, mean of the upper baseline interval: 165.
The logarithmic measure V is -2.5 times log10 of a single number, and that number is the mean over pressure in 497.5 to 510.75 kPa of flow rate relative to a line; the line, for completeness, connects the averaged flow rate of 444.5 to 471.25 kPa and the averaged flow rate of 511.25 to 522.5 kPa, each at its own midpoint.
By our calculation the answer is 0.07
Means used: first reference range 192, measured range 159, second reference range 164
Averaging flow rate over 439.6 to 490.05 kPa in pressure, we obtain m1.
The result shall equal 183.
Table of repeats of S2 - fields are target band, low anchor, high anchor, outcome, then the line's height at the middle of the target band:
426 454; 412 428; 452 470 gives 1.0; 205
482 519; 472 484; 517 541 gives 1.5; 167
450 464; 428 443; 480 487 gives -0.9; 184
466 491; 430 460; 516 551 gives 1.9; 182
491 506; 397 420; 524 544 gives 1.6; 177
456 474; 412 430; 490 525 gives 0.0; 188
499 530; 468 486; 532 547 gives 0.4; 164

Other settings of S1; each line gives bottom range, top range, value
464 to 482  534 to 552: 0.87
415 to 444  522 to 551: 0.76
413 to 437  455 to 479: 0.87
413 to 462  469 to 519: 0.80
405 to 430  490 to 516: 0.75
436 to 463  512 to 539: 0.84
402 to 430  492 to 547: 0.76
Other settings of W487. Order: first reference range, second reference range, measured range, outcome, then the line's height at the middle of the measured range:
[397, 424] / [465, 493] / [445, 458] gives -0.5 kPa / 187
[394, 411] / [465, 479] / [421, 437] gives -0.7 kPa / 196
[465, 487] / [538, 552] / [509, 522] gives -0.3 kPa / 159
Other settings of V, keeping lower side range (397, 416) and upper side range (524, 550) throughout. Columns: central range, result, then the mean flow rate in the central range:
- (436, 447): -0.01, 198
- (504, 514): 0.05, 161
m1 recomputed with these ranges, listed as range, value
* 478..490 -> 164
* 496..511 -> 159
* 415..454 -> 203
